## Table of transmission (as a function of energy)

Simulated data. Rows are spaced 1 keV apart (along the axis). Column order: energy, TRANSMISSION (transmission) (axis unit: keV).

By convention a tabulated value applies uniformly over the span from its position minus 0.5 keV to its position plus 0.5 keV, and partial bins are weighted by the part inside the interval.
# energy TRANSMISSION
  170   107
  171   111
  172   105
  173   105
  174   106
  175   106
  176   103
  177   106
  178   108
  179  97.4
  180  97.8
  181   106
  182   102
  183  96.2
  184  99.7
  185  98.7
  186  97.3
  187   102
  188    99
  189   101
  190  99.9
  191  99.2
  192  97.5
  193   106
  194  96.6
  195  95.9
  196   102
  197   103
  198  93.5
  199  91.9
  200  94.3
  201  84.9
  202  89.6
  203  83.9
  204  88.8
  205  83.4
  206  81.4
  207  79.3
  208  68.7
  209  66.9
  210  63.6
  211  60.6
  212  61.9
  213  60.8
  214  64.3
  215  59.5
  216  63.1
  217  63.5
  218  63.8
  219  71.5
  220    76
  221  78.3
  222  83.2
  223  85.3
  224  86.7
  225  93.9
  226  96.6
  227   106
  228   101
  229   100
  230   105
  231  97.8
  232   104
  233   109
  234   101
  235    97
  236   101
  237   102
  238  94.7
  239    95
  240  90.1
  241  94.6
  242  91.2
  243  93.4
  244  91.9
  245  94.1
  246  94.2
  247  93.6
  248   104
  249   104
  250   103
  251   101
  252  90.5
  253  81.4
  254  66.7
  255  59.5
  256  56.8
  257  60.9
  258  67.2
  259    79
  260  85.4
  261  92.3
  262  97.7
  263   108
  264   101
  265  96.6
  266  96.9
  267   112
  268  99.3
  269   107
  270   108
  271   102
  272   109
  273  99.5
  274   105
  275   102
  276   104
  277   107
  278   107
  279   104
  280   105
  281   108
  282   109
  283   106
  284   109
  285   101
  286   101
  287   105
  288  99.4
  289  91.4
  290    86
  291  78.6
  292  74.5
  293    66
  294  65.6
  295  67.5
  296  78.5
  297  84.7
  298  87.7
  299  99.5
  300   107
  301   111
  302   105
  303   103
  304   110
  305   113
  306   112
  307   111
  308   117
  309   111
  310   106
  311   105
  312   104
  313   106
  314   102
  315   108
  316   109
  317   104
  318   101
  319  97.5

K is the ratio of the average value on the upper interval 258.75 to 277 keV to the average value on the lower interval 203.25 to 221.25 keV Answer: 1.4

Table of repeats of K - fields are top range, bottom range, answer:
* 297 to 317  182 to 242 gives 1.19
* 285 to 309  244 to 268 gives 1.06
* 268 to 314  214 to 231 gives 1.20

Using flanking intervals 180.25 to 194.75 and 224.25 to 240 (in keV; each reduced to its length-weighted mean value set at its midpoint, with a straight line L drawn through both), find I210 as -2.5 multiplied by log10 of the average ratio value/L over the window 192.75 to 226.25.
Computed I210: 0.236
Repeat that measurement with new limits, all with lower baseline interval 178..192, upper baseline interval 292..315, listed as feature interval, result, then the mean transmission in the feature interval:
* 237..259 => 0.14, 87.2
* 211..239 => 0.16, 85.9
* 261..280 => -0.05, 103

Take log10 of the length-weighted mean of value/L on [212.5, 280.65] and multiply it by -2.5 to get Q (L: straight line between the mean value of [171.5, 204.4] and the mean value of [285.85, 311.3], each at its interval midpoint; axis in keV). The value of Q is 0.07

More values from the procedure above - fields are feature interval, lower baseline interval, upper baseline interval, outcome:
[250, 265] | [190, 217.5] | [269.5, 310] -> 0.12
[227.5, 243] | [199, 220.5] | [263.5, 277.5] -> -0.15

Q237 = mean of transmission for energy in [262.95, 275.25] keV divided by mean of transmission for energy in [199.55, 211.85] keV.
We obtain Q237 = 1.3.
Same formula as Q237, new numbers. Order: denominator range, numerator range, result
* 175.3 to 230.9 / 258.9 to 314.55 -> 1.12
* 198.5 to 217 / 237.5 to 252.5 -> 1.28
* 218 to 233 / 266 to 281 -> 1.15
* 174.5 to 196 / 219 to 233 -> 0.92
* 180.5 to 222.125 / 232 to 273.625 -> 1.10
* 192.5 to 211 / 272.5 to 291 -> 1.18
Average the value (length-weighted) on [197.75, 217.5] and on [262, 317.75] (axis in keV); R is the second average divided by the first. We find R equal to 1.3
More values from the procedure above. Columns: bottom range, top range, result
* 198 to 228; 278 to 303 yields 1.20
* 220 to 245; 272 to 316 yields 1.05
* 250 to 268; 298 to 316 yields 1.24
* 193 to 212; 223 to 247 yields 1.14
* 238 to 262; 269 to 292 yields 1.17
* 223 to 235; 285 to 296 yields 0.85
